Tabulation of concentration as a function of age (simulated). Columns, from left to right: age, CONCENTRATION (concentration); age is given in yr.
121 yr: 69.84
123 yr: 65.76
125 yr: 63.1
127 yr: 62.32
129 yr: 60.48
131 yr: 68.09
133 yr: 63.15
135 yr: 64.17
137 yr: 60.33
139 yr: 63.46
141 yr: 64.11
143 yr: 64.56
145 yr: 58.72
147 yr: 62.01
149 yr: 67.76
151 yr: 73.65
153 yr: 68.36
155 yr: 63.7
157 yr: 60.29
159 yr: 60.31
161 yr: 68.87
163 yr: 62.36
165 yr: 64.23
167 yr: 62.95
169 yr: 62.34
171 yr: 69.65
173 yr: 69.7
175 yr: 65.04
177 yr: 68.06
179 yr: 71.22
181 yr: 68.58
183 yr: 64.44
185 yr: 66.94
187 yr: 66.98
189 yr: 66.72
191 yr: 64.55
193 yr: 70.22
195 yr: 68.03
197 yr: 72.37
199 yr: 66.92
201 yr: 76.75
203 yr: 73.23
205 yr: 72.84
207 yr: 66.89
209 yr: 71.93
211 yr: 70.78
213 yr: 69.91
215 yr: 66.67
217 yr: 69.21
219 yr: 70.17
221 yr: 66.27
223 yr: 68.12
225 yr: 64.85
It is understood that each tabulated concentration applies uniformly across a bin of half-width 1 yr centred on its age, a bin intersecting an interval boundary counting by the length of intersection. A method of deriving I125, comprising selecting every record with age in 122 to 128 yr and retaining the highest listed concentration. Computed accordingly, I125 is 65.76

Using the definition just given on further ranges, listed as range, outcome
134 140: 64.17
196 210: 76.75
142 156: 73.65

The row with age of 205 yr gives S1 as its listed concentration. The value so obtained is 72.84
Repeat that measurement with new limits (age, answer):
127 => 62.32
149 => 67.76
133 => 63.15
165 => 64.23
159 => 60.31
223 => 68.12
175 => 65.04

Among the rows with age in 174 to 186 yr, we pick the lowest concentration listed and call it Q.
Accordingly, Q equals 64.44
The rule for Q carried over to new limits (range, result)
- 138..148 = 58.72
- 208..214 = 69.91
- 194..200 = 66.92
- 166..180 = 62.34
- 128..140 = 60.33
